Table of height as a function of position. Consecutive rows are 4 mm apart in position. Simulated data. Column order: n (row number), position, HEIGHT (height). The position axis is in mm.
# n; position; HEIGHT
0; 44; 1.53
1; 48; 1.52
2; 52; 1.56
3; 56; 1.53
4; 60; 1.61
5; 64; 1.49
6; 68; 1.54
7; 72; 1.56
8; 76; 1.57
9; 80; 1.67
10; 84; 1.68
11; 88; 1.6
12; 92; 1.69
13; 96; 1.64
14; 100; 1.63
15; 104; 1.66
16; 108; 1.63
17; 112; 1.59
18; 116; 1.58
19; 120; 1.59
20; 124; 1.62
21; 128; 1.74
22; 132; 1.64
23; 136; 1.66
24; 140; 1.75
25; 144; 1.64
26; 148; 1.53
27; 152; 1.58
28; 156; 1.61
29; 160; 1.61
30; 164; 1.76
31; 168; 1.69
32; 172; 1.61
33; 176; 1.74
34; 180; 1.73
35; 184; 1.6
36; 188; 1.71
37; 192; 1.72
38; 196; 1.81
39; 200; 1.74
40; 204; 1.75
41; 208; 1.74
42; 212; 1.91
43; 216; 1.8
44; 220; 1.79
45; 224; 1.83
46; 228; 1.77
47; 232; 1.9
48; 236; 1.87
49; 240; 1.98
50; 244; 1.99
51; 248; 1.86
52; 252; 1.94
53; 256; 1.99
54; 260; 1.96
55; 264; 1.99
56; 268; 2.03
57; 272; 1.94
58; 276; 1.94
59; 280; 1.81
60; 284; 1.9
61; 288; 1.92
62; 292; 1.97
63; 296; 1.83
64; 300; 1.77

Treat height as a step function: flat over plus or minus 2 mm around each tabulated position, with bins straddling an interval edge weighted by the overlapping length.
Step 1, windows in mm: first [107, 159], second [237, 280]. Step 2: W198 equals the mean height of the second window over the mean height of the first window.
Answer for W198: 1.2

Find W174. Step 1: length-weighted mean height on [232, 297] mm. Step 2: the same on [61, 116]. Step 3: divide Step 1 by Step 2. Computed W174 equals 1.20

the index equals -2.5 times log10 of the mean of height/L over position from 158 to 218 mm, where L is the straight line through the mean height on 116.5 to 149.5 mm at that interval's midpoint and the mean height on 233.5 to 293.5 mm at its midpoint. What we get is 0.03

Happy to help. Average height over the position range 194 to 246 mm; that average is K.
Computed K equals 1.84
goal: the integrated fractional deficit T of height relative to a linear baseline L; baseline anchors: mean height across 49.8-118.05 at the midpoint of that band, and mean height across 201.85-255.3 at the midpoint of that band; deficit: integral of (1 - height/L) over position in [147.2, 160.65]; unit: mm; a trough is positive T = 1.1 mm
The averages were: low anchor 1.6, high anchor 1.86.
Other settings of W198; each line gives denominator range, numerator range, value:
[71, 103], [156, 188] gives 1.03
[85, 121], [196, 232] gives 1.11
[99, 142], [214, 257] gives 1.14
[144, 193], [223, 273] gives 1.16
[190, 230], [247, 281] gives 1.09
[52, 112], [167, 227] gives 1.09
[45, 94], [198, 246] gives 1.16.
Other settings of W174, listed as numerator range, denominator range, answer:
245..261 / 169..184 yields 1.15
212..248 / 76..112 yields 1.14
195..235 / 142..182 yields 1.09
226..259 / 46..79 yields 1.23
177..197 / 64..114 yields 1.06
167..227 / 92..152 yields 1.07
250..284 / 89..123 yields 1.20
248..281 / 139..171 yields 1.19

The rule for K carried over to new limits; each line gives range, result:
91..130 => 1.64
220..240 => 1.85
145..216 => 1.7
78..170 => 1.64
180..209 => 1.72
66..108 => 1.62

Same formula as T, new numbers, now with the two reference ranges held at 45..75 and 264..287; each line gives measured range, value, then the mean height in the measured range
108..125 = 0.49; 1.6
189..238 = 0.49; 1.8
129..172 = 1.48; 1.65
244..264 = -0.60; 1.95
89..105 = -0.40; 1.65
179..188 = 0.50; 1.67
